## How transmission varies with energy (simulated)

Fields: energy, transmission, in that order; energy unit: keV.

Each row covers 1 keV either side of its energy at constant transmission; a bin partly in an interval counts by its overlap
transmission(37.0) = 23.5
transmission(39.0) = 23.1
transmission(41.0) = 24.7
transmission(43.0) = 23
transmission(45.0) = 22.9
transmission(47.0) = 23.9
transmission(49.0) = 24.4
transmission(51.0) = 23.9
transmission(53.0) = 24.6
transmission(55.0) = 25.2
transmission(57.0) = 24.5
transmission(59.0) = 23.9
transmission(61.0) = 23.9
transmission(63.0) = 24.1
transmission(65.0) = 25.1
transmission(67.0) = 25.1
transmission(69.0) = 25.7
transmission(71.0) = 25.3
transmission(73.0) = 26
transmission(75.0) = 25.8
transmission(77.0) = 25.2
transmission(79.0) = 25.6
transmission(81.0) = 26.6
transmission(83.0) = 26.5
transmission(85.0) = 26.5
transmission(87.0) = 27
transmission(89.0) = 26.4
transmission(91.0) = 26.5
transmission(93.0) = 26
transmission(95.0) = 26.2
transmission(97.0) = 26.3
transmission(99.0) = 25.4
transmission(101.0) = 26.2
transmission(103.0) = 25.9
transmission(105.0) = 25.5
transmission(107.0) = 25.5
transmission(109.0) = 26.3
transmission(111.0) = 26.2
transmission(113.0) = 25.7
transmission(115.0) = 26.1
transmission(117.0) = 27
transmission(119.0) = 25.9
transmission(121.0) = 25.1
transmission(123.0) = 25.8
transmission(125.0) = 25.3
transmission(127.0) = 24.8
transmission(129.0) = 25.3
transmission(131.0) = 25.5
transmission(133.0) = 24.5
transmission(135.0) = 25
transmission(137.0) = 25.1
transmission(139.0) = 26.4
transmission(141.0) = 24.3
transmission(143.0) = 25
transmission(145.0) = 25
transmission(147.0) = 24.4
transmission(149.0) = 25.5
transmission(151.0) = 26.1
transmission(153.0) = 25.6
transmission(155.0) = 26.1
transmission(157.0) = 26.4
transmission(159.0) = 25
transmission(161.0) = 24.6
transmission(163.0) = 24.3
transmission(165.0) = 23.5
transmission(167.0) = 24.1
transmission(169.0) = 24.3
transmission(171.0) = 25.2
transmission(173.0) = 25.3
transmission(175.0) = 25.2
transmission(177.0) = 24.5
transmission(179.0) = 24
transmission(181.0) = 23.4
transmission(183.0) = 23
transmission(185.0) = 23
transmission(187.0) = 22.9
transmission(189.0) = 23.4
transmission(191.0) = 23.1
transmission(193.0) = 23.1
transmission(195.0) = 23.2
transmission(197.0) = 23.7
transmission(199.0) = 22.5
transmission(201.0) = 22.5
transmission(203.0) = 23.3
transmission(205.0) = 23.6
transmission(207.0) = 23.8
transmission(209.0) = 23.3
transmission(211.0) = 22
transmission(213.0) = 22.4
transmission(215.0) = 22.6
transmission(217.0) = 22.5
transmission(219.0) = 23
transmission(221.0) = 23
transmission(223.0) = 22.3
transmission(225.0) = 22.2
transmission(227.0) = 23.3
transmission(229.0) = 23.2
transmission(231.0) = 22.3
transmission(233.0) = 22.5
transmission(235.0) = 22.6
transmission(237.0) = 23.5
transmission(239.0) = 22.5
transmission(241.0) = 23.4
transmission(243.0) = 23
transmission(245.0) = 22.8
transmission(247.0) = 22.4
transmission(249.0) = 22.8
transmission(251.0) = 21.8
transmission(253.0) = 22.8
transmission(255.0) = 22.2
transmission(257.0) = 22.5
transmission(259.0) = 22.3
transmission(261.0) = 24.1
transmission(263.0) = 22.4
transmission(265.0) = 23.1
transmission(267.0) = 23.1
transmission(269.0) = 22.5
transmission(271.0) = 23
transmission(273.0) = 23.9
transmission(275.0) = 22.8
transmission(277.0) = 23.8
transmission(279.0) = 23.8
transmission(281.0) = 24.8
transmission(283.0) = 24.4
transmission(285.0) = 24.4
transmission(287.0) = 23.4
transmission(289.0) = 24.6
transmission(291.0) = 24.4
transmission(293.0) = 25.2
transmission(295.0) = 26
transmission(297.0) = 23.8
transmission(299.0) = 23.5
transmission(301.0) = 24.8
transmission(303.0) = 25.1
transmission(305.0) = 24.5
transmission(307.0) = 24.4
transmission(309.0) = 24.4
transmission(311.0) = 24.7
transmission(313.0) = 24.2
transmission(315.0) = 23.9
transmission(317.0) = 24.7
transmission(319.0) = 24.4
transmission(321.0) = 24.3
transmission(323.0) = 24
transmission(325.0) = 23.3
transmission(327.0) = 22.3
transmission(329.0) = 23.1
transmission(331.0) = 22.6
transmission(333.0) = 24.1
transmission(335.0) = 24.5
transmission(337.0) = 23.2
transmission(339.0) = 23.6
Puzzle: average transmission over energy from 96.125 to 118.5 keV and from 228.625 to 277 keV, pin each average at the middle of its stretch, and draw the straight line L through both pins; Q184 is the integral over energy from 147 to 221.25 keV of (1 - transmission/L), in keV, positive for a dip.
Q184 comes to 1.4 keV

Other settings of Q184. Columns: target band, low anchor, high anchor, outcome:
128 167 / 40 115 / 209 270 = -1.5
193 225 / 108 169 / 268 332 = 2.4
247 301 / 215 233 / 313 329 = -0.5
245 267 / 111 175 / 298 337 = 1.6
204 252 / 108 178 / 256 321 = 3.4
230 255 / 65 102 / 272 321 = 2.1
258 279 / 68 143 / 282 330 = 1.2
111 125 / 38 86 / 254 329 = -0.8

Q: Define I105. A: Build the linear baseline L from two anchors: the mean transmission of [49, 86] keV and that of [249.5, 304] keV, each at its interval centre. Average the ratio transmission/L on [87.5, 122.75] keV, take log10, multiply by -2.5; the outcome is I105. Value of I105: -0.05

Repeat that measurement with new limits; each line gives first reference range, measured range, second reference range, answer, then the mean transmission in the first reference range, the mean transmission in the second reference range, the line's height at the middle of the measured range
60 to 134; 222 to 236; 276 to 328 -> 0.099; 25.7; 24.3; 24.8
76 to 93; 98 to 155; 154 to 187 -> -0.006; 26.3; 24.4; 25.4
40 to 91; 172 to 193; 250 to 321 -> 0.030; 25.1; 23.8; 24.4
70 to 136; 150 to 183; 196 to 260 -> -0.022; 25.8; 22.8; 24.3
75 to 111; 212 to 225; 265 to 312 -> 0.102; 26.1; 24.1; 24.8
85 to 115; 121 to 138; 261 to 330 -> 0.026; 26.1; 24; 25.8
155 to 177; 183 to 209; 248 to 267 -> 0.044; 24.8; 22.7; 24.1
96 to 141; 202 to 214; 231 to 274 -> 0.032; 25.6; 22.8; 23.7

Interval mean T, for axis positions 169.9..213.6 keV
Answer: 23.5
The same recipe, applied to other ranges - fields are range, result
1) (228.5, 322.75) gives 23.6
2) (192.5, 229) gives 22.9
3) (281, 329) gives 24.3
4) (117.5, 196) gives 24.7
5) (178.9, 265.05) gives 22.9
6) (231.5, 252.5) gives 22.7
